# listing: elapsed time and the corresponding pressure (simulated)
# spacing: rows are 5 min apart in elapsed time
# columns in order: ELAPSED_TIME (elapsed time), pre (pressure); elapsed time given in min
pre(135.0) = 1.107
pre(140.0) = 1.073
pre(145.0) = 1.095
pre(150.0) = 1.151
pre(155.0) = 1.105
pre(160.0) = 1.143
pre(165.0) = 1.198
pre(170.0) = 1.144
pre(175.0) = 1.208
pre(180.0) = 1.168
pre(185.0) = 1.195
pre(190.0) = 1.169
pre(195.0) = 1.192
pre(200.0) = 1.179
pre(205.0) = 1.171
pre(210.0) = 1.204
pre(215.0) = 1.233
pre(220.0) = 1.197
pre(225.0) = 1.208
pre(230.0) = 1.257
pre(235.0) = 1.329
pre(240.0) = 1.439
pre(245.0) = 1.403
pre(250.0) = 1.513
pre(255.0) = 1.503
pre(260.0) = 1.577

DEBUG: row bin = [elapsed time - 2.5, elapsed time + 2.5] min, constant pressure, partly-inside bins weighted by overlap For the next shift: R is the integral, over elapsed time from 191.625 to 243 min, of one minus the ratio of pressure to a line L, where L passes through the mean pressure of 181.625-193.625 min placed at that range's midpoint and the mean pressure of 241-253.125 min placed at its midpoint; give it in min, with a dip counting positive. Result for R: 3.1 min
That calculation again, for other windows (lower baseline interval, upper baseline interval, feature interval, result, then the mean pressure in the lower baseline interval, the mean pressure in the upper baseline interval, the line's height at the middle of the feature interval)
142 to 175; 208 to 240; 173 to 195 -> 0.0 min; 1.14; 1.25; 1.19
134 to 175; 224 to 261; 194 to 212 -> 1.4 min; 1.13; 1.4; 1.28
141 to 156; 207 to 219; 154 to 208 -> -0.4 min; 1.11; 1.21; 1.16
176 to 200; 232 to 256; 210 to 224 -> 1.0 min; 1.18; 1.43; 1.31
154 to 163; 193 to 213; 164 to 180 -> -0.4 min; 1.13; 1.19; 1.15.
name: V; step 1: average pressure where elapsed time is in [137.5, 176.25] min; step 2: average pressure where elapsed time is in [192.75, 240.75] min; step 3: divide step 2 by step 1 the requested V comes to 1.08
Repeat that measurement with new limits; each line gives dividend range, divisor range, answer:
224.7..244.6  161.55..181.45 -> 1.13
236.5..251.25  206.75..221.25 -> 1.19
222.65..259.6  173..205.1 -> 1.18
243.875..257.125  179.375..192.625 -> 1.26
